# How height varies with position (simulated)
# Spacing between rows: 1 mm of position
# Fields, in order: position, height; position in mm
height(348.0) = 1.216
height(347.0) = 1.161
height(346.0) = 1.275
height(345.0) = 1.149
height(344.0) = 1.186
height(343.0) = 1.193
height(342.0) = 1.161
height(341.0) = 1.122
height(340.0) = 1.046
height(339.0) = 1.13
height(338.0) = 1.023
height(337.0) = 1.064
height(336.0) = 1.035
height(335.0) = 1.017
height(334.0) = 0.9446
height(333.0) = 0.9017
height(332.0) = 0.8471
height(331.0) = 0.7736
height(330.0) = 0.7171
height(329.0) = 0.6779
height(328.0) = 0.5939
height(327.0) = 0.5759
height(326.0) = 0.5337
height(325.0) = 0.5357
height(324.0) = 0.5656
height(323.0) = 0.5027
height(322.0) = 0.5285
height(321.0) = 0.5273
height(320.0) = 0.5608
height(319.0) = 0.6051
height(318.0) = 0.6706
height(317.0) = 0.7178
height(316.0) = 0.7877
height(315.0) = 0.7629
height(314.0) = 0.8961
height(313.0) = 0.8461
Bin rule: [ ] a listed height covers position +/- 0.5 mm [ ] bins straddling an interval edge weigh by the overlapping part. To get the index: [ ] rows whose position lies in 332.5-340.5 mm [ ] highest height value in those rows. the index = 1.13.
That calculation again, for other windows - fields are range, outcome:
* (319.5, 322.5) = 0.5608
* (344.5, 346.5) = 1.275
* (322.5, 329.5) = 0.6779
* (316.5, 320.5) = 0.7178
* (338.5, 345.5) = 1.193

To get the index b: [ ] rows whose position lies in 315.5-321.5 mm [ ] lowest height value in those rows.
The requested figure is 0.5273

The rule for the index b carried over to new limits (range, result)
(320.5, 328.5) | 0.5027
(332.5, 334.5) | 0.9017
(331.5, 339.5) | 0.8471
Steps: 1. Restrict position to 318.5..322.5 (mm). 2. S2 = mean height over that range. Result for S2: 0.555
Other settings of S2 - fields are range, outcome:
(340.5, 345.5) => 1.16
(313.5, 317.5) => 0.791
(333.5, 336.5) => 0.999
